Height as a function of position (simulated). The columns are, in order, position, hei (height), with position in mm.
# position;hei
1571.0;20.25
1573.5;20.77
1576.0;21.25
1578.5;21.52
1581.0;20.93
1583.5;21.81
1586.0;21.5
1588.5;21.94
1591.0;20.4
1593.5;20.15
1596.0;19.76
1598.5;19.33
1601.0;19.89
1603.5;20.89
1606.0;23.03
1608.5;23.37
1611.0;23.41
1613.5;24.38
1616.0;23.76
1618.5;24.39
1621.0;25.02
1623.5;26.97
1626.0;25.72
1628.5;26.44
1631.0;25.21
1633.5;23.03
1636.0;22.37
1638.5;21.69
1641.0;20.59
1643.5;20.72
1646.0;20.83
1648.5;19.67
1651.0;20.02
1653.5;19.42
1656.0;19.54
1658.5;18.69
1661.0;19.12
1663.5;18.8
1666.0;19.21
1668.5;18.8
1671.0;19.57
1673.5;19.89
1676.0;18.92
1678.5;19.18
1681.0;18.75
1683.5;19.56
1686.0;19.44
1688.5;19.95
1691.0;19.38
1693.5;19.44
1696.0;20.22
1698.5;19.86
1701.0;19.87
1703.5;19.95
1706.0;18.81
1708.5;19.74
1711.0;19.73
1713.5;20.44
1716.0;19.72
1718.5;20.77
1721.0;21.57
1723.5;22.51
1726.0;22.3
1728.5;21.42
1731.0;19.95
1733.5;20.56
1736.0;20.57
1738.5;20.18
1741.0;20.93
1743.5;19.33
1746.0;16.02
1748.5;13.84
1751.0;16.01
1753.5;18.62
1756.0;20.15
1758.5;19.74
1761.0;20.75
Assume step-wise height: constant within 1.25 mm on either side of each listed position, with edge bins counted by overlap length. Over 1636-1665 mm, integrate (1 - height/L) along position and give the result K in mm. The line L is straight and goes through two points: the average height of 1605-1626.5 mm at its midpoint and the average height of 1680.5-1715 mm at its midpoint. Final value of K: 3.1 mm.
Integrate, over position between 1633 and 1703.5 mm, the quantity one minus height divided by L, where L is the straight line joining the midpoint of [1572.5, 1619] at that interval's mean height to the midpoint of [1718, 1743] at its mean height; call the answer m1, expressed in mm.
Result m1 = 4.91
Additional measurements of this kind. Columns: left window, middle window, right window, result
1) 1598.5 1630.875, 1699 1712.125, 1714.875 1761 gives 0.7 mm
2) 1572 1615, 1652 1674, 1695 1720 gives 1.4 mm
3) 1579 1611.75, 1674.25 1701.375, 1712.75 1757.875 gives 1.0 mm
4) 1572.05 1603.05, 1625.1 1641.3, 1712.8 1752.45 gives -2.6 mm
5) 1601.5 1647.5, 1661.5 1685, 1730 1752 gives 2.4 mm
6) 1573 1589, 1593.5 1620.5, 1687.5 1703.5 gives -1.5 mm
